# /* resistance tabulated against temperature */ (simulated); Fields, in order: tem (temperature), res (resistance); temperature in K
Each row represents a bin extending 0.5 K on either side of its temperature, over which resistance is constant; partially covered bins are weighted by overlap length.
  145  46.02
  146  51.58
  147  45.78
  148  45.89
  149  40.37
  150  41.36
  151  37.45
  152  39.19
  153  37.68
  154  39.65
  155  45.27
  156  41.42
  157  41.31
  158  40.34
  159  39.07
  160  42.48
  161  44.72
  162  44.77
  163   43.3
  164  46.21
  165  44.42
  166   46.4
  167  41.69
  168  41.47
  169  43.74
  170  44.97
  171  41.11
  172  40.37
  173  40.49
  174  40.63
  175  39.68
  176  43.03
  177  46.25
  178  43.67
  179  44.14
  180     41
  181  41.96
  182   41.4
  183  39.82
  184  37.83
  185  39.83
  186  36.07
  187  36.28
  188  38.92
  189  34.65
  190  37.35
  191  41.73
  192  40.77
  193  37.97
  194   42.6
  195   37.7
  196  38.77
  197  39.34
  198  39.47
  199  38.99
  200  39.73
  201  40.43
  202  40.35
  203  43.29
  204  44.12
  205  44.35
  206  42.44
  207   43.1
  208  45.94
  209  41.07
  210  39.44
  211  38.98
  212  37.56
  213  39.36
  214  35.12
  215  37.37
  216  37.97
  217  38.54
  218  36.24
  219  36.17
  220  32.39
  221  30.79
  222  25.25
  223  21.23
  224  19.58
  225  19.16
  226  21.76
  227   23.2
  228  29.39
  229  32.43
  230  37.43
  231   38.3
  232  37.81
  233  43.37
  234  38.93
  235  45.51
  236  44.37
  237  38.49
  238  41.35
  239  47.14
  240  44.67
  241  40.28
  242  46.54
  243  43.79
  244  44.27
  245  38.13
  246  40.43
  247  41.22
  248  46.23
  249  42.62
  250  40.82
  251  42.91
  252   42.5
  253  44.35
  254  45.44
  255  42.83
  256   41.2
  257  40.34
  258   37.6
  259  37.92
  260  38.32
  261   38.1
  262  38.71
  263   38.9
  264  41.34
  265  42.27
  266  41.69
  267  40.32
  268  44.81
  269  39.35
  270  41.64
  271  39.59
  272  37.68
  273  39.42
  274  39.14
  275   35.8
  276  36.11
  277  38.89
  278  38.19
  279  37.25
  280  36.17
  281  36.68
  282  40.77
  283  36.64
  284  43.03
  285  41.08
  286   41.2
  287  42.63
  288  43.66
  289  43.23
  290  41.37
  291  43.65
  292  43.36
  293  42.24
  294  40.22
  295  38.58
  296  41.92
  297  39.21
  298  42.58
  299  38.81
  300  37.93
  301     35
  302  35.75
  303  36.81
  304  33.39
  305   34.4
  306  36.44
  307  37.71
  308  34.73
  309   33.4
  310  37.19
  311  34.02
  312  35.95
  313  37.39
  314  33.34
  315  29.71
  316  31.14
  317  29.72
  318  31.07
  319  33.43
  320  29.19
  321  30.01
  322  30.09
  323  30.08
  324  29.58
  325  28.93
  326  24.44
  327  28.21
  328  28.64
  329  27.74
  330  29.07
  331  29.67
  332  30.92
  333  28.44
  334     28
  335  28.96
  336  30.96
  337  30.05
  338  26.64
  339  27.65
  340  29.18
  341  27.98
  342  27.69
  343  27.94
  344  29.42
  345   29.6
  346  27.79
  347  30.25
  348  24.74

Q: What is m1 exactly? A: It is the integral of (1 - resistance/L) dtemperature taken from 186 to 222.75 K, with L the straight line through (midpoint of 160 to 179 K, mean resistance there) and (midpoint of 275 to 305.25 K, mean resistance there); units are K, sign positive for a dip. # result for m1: 3.1 K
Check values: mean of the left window 43.2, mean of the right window 39.3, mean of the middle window 38.6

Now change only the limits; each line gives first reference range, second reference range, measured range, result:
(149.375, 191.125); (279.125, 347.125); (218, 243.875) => 1.9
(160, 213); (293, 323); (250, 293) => -4.0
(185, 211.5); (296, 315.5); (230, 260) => -2.7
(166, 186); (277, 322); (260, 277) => -0.6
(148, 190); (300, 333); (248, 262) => -2.0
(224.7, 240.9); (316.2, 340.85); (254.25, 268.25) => -2.4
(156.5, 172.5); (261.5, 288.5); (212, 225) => 2.9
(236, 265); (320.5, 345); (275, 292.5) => -1.8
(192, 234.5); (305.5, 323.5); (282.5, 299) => -3.7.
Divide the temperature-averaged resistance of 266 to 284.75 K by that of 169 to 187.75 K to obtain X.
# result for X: 1.0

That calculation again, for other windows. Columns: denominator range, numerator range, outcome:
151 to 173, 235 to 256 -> 1.02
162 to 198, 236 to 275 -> 1.01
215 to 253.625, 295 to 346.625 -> 0.86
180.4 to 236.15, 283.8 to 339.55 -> 0.93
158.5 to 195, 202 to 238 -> 0.87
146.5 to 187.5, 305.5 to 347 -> 0.73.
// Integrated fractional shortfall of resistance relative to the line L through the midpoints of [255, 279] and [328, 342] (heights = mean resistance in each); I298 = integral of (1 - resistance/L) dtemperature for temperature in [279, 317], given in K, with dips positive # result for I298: -3.7 K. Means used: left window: 39.5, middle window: 38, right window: 28.8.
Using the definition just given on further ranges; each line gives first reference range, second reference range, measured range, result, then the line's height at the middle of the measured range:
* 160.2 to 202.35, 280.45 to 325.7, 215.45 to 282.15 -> 0.5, 38.6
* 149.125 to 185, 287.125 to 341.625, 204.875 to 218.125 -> -0.1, 39.5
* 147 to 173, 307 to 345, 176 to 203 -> 0.1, 40.1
